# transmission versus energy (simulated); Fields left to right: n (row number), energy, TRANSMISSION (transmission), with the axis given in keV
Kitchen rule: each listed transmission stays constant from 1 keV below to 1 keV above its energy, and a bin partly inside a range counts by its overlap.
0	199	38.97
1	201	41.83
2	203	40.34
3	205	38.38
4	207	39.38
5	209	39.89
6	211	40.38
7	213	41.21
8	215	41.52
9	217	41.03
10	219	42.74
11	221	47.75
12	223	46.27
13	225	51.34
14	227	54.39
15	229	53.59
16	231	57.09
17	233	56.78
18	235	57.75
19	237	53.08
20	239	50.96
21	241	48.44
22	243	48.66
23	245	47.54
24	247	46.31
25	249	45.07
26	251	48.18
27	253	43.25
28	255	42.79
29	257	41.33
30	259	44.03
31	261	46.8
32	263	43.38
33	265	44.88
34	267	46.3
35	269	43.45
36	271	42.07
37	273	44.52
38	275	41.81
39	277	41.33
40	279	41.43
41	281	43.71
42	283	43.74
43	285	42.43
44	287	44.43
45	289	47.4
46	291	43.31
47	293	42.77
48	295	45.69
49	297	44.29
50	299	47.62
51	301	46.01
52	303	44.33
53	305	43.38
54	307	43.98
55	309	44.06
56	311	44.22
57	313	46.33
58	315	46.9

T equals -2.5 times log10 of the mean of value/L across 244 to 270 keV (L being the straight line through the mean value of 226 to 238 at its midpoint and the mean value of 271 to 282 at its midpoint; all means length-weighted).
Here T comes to 0.08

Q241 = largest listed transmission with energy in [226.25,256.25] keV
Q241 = 57.75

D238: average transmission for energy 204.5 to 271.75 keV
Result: 46.4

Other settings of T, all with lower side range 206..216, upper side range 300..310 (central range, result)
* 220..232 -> -0.25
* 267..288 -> 0.00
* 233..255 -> -0.17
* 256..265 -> -0.04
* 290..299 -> -0.01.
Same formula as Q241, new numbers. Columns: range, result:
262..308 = 47.62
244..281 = 48.18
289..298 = 47.4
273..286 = 44.52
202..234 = 57.09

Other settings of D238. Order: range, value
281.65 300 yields 44.6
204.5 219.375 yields 40.5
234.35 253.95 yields 48.8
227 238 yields 55.5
